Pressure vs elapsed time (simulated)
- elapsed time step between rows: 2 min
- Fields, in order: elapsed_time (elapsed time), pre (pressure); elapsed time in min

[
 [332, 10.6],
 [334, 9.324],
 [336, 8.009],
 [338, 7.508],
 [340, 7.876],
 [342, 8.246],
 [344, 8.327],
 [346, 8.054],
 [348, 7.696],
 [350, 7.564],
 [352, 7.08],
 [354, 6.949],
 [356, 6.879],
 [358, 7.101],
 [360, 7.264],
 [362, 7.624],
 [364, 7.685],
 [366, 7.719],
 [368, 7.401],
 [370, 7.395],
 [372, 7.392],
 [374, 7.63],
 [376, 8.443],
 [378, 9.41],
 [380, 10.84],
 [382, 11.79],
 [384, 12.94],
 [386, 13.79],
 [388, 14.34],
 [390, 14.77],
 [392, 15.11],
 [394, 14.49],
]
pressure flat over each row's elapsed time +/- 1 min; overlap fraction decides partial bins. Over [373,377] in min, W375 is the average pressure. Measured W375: 8.04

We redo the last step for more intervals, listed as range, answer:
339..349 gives 8.04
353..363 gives 7.16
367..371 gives 7.4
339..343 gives 8.06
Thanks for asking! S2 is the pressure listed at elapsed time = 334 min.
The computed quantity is 9.324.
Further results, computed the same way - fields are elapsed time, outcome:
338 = 7.508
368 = 7.401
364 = 7.685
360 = 7.264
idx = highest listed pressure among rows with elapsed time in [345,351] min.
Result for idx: 8.054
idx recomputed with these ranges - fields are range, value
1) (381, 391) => 14.77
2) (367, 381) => 10.84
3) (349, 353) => 7.564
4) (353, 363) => 7.624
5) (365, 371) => 7.719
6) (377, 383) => 11.79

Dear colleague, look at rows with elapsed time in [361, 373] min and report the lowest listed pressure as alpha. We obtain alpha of 7.392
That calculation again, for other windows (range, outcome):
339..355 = 6.949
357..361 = 7.101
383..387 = 12.94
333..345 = 7.508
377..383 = 9.41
